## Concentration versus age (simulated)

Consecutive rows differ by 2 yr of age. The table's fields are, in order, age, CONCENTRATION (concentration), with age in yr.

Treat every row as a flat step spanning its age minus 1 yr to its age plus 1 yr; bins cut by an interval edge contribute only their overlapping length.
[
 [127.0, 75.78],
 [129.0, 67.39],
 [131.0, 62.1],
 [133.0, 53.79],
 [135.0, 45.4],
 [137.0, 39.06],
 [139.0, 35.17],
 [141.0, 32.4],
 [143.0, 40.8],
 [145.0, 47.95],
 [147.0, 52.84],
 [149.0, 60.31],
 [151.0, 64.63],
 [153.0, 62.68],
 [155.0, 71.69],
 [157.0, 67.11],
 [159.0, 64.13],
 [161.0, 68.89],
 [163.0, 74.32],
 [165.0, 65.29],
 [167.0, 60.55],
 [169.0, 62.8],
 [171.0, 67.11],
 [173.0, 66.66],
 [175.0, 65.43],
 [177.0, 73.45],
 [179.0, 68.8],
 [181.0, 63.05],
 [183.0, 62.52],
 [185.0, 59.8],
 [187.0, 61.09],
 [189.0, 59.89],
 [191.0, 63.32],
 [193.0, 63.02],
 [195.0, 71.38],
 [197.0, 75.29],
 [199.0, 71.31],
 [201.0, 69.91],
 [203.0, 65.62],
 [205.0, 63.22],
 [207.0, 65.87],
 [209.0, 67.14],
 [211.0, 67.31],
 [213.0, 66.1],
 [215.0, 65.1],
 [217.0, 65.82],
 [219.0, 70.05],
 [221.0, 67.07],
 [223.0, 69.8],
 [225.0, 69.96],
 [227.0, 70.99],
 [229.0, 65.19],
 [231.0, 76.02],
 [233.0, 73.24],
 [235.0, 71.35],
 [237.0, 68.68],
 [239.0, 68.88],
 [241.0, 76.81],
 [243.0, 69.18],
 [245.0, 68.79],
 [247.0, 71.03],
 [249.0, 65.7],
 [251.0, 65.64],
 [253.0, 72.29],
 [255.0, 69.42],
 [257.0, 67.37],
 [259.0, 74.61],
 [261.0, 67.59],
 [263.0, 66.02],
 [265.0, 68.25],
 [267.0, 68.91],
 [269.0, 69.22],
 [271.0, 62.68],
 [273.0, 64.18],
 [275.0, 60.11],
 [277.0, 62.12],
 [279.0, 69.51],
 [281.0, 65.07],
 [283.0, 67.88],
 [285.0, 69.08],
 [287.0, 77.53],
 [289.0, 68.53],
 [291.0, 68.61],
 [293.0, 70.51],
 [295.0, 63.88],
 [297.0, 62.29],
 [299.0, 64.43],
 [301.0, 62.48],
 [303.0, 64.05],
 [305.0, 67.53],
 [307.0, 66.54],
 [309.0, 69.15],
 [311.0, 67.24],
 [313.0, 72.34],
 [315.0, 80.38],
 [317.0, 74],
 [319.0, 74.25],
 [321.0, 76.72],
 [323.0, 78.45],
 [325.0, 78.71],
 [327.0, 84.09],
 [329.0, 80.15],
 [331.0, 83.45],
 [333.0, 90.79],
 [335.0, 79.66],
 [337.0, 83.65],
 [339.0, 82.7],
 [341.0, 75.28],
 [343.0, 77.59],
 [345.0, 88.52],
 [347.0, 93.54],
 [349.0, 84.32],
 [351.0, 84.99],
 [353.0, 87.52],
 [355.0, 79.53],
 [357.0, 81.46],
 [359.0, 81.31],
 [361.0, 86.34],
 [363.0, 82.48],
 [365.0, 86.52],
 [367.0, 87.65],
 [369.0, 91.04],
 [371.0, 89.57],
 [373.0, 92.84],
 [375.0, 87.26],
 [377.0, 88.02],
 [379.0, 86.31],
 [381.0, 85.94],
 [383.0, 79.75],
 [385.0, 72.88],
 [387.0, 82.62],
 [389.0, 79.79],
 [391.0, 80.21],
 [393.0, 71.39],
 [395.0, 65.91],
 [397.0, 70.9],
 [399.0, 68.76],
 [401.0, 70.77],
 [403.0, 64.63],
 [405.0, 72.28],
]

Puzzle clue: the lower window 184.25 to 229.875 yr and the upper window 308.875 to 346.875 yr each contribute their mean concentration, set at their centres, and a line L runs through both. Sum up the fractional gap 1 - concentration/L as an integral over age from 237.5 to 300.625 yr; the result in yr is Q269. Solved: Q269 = 4.5 yr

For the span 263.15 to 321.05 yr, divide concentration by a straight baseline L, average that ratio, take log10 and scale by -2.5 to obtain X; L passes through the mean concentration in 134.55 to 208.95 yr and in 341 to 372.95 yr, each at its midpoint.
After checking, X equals 0.14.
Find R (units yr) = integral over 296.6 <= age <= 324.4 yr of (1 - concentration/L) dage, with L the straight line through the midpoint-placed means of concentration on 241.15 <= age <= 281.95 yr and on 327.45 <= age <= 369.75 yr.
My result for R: 2.4 yr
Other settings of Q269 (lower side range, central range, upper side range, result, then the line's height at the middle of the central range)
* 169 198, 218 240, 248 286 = -1.2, 66.5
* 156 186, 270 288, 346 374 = 2.6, 77.6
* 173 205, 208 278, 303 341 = 2.1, 70.5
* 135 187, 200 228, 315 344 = -0.6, 66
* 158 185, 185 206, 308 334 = 0.6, 68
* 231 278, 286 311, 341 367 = 2.8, 75.5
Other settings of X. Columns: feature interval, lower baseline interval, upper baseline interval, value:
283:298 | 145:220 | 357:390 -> 0.12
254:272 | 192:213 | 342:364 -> 0.10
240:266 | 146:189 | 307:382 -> 0.06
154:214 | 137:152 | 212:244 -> -0.16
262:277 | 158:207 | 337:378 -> 0.16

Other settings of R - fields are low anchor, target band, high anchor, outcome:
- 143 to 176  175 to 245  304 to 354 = 0.18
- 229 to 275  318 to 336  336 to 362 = -0.08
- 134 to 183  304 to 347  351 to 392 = 0.57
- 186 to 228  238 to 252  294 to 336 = -0.03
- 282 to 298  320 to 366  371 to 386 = -2.68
